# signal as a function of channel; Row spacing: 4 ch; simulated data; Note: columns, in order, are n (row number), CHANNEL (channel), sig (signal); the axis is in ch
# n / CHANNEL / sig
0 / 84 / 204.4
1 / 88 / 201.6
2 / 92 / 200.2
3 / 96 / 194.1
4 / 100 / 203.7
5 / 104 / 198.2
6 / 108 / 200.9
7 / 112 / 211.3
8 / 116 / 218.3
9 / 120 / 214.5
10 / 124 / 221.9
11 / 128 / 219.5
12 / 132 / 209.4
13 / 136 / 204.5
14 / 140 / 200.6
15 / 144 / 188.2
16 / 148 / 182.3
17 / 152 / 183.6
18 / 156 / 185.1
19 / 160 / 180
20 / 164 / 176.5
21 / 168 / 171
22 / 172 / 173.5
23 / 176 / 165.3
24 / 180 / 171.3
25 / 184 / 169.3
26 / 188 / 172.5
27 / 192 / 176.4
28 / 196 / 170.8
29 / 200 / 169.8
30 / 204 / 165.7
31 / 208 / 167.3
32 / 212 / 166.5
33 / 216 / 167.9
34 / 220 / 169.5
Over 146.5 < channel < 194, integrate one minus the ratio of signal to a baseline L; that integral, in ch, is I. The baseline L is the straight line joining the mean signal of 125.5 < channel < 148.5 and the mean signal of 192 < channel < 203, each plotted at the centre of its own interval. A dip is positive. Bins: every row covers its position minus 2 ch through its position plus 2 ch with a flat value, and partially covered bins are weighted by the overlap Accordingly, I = 2.5 ch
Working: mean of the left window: 202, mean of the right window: 171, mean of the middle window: 175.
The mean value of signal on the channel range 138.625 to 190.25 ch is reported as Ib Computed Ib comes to 178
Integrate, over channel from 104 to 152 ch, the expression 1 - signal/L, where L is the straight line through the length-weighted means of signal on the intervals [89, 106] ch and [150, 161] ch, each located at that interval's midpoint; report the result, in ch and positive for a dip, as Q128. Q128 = -3.6 ch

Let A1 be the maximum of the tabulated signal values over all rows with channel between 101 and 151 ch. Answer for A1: 221.9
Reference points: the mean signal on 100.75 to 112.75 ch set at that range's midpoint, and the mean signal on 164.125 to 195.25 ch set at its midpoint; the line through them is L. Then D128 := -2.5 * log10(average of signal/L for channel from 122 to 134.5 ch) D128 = -0.122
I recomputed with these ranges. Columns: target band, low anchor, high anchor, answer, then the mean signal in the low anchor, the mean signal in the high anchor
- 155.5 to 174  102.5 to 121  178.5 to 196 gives 0.66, 209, 172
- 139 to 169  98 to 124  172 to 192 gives 0.41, 209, 171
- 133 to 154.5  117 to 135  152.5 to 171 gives 0.52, 216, 178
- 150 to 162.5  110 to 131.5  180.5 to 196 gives 0.69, 217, 172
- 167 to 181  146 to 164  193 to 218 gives 0.53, 182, 168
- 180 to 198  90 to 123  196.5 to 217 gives 0.23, 206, 168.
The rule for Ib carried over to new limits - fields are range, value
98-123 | 208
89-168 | 199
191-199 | 173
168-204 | 171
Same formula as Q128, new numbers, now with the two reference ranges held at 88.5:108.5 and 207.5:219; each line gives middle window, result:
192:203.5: 0.07 ch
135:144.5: -0.54 ch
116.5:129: -1.68 ch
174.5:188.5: 0.54 ch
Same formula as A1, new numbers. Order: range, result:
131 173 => 209.4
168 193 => 176.4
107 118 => 218.3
